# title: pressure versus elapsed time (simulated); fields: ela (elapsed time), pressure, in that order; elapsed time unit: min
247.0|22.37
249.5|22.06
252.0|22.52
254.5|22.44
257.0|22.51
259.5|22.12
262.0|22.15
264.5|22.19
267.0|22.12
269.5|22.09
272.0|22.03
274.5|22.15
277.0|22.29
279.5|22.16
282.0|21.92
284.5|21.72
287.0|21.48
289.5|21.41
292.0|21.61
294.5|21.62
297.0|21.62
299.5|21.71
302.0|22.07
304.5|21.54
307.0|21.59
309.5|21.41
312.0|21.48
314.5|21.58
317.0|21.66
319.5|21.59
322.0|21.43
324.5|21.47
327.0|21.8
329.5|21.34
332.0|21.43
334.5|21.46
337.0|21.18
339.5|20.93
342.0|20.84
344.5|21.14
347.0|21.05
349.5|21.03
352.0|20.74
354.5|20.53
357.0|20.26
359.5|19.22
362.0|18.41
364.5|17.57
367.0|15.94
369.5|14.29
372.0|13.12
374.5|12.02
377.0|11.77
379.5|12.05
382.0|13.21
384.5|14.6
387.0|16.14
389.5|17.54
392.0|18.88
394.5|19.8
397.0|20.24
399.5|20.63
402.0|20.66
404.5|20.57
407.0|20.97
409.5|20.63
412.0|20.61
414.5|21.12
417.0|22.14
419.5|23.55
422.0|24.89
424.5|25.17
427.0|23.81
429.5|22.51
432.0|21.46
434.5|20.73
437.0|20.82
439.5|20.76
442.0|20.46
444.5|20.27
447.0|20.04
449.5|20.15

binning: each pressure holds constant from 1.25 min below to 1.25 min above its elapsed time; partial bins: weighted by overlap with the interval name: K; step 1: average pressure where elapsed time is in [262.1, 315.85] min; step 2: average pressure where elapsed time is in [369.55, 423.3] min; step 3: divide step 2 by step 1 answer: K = 0.8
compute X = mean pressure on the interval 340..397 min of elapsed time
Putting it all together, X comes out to 17.4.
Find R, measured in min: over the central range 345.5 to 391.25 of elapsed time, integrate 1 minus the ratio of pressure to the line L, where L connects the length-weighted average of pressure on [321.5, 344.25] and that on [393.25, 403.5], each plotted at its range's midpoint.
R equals 9.1 min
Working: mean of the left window 21.3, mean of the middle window 16.7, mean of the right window 20.3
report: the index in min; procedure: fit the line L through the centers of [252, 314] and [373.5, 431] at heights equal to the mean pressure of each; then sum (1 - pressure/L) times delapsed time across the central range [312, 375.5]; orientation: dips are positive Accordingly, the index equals 2.7 min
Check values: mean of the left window 21.9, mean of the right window 19.3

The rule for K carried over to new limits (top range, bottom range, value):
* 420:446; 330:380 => 1.20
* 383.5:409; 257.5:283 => 0.86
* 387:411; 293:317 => 0.92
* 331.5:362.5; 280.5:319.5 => 0.96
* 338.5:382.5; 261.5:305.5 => 0.80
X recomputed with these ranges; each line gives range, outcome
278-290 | 21.8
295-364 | 21.1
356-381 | 15.4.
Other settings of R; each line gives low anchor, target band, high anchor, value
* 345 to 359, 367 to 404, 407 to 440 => 9.1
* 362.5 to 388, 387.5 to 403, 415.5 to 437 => -1.6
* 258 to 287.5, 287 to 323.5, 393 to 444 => 0.6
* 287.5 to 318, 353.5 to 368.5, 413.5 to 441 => 2.3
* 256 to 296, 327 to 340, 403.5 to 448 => 0.3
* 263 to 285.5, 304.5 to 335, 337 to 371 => -1.4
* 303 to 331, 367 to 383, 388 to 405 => 5.7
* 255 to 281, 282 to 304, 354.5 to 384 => -1.2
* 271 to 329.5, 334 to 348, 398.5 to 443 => 0.4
